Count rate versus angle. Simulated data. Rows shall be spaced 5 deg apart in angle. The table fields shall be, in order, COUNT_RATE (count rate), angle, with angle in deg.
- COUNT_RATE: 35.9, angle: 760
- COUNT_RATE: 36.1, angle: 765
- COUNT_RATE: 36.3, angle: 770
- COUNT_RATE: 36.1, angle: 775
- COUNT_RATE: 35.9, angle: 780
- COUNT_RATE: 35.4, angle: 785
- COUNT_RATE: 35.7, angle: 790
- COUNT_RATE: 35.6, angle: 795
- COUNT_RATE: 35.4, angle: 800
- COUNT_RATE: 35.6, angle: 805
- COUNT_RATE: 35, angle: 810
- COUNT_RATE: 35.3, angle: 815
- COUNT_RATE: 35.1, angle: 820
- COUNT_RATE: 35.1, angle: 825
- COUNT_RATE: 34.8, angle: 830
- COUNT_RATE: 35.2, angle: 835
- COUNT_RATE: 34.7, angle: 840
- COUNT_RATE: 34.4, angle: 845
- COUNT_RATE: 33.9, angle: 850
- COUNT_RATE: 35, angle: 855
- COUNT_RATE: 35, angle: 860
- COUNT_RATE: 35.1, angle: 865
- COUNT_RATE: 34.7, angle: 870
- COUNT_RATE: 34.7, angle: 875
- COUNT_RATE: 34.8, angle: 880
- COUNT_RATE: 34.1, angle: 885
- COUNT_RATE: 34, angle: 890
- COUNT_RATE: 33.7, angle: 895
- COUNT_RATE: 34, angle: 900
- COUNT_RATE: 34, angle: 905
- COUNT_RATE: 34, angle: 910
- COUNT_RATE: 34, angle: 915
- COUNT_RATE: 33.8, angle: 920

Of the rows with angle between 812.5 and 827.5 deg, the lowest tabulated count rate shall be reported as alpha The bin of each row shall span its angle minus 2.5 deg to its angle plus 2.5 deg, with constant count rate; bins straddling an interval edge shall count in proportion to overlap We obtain 35.1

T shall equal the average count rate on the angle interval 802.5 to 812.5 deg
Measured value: 35.3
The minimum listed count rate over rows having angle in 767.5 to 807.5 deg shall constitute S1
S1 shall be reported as 35.4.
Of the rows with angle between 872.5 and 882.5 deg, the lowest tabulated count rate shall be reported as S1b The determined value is 34.7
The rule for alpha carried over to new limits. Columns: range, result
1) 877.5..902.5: 33.7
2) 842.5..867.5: 33.9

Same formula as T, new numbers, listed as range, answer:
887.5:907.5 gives 33.9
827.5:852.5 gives 34.6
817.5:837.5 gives 35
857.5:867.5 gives 35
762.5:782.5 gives 36.1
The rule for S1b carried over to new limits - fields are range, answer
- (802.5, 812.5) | 35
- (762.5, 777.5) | 36.1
